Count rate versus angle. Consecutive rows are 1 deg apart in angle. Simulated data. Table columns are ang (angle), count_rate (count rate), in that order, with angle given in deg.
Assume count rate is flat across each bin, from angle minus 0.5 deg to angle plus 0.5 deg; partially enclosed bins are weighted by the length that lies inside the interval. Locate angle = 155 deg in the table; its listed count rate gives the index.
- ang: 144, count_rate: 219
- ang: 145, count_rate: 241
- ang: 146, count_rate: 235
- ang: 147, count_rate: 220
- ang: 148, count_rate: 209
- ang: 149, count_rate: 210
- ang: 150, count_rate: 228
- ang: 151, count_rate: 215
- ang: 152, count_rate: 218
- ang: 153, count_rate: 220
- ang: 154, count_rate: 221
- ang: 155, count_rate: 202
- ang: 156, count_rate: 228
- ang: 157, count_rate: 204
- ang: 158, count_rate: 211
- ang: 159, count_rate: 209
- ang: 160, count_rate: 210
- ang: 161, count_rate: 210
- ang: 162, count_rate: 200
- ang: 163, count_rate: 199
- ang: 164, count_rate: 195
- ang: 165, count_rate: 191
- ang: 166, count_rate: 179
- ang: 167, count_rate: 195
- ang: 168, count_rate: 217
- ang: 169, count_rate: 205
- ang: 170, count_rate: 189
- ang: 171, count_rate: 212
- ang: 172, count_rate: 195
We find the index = 202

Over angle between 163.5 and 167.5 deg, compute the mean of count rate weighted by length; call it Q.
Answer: 190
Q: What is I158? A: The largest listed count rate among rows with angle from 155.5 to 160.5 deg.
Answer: 228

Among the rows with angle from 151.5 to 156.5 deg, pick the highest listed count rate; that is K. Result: 228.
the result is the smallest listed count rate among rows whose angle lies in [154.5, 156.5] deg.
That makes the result 202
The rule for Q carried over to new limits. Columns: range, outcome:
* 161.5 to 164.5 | 198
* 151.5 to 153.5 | 219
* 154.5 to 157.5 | 211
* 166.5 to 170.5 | 202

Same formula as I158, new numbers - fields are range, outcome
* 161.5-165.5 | 200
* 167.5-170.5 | 217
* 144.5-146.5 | 241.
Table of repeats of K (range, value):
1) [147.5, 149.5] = 210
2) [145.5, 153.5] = 235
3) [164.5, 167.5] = 195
